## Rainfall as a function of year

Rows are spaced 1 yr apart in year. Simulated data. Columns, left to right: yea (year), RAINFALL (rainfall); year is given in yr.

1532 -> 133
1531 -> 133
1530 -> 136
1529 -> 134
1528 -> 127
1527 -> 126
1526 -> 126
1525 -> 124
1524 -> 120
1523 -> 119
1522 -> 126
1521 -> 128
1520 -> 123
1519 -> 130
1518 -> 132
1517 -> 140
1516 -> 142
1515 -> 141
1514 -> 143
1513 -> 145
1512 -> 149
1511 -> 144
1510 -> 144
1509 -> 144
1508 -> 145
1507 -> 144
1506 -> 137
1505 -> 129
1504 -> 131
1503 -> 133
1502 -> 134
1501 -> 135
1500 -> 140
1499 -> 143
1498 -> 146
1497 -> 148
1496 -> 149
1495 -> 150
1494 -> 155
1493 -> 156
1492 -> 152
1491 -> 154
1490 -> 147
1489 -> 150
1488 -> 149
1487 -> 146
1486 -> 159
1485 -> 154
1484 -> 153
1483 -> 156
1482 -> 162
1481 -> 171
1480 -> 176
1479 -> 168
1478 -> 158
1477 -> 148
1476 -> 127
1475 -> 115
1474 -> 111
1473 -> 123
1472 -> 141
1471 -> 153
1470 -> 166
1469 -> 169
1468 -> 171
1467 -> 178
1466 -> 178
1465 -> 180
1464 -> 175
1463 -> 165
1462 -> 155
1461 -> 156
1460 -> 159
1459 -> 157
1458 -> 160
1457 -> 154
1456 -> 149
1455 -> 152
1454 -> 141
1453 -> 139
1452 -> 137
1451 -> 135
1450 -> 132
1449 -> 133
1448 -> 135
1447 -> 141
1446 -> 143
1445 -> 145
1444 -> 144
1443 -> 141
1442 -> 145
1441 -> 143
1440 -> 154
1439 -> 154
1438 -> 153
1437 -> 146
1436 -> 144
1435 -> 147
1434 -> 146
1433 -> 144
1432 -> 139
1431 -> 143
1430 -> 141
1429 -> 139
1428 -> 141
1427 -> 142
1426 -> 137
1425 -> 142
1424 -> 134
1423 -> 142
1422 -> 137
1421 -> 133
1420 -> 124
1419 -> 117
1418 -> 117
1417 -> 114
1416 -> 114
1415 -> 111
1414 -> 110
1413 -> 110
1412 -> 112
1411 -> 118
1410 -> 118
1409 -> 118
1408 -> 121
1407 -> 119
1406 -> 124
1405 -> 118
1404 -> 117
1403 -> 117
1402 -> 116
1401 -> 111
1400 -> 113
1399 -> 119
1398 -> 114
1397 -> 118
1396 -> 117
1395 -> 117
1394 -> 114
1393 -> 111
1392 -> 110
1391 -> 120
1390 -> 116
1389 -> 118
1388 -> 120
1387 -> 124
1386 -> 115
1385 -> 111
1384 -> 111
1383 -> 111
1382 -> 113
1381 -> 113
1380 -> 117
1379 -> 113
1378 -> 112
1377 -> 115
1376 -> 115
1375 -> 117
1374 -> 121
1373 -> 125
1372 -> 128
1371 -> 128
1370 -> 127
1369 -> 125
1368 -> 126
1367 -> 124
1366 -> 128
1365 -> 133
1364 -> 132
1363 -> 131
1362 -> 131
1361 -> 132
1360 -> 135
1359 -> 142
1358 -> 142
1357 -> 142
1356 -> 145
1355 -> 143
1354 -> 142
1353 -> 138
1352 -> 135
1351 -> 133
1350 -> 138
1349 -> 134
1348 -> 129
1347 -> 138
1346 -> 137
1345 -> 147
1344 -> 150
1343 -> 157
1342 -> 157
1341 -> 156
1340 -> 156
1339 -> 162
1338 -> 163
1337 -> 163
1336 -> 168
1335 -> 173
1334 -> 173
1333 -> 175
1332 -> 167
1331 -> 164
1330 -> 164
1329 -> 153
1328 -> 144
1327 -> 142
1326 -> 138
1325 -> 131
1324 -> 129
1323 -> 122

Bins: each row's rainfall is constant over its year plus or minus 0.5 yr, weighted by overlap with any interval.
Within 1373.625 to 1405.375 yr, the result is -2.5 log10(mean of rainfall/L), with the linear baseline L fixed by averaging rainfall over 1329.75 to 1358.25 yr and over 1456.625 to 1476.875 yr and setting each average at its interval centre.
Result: 0.303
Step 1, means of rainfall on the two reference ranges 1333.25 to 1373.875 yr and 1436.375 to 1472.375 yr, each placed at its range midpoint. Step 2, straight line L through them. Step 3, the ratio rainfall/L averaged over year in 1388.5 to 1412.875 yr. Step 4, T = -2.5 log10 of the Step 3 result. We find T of 0.25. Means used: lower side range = 142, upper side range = 152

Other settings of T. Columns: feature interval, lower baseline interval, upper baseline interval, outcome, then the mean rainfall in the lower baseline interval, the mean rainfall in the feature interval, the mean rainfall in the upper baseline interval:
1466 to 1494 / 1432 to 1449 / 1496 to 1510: -0.08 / 145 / 153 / 140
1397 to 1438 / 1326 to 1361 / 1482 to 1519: 0.16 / 150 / 127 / 145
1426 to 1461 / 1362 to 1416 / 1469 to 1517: -0.09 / 118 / 145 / 146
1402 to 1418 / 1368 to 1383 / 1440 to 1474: 0.14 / 119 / 116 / 151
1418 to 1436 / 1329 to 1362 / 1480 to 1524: 0.07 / 150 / 138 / 144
